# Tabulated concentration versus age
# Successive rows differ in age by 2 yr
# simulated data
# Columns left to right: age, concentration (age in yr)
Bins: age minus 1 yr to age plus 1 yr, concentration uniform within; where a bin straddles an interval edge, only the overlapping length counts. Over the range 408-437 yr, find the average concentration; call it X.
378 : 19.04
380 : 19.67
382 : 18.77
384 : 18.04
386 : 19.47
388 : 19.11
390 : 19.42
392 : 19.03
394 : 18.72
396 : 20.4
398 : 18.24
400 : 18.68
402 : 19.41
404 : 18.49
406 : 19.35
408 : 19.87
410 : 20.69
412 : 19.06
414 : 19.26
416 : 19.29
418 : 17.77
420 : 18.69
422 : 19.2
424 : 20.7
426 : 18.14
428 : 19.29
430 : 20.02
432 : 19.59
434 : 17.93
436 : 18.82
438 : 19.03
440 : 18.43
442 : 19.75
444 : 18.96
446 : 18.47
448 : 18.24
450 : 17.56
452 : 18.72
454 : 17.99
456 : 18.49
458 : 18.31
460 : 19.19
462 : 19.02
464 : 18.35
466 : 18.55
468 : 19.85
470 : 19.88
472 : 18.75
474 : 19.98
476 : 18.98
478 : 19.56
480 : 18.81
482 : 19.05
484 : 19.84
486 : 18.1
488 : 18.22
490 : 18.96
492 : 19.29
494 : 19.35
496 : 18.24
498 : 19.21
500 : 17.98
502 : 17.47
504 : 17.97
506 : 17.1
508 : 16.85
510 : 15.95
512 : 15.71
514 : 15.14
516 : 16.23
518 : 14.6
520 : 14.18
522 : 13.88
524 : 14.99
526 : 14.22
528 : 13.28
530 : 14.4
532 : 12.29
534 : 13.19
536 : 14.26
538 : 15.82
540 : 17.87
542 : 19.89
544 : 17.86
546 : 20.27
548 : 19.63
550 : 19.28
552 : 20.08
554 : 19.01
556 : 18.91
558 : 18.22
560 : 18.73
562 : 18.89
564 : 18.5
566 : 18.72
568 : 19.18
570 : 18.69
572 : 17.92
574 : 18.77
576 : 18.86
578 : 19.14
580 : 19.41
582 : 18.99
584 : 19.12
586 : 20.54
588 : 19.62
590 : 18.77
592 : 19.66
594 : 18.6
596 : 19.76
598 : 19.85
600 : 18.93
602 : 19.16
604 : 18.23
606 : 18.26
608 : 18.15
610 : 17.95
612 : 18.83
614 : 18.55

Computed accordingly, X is 19.2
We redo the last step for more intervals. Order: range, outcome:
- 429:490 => 18.9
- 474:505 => 18.8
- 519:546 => 15.3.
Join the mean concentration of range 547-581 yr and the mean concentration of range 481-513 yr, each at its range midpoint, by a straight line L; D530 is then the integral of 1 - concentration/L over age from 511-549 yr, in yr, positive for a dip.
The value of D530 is 5.8 yr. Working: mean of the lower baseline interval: 18.1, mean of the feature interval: 15.7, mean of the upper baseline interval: 18.9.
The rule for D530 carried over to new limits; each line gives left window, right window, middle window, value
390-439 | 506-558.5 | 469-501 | -2.77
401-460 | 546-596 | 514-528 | 3.25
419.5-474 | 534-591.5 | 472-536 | 6.57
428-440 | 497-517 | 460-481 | -1.37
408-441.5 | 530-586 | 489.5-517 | 1.59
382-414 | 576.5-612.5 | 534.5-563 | 1.04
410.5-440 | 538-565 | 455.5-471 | 0.03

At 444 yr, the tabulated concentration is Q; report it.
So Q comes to 18.96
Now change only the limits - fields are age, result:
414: 19.26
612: 18.83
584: 19.12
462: 19.02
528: 13.28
